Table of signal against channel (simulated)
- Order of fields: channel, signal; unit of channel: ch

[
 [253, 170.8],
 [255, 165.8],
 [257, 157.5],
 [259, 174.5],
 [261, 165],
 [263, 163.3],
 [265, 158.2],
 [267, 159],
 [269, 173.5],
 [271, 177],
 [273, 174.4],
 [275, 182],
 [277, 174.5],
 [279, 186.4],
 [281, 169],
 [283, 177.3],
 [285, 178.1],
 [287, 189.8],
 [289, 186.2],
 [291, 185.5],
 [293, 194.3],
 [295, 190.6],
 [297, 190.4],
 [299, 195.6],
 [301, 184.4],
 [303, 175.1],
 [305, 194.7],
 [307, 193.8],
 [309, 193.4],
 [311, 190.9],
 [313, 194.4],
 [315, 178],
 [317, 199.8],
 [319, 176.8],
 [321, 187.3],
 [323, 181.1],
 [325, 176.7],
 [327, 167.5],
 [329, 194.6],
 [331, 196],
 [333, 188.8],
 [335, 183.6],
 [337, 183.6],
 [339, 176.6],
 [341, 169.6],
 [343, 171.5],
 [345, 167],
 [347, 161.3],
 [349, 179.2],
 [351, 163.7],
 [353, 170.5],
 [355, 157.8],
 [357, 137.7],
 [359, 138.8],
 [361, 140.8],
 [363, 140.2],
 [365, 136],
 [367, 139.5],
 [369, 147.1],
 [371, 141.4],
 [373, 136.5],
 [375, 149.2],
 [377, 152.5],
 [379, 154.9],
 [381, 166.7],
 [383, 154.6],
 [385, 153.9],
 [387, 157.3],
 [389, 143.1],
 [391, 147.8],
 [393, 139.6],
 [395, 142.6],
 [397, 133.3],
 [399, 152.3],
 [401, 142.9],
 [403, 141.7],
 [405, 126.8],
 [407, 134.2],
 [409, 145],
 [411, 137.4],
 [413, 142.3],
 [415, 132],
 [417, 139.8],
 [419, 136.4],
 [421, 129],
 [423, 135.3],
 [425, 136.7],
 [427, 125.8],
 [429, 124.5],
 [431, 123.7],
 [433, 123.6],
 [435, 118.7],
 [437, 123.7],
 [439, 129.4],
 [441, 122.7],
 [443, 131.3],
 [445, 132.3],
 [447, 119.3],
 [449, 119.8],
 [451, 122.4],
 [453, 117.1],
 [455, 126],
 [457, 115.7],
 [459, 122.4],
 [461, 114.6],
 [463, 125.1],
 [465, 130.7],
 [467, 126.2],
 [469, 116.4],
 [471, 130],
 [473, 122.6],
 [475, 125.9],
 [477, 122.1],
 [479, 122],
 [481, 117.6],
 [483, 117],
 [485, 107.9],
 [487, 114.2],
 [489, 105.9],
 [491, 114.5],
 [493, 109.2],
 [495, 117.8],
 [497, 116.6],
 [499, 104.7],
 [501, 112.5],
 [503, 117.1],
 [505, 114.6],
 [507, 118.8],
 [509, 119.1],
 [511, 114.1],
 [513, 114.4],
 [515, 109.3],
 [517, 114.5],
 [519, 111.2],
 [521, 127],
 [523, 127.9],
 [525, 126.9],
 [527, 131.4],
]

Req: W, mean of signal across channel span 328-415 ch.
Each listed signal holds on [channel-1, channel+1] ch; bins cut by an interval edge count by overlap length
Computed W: 154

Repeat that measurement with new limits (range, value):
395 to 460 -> 130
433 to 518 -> 119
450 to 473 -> 122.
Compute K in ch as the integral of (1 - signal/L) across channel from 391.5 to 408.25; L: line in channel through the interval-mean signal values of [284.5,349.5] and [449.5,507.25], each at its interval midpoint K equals 1.2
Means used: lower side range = 184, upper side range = 118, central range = 140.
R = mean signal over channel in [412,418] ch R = 138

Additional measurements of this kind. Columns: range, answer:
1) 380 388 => 158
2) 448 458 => 120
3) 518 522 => 119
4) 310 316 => 188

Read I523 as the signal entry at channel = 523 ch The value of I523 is 127.9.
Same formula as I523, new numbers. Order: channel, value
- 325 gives 176.7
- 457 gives 115.7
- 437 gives 123.7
